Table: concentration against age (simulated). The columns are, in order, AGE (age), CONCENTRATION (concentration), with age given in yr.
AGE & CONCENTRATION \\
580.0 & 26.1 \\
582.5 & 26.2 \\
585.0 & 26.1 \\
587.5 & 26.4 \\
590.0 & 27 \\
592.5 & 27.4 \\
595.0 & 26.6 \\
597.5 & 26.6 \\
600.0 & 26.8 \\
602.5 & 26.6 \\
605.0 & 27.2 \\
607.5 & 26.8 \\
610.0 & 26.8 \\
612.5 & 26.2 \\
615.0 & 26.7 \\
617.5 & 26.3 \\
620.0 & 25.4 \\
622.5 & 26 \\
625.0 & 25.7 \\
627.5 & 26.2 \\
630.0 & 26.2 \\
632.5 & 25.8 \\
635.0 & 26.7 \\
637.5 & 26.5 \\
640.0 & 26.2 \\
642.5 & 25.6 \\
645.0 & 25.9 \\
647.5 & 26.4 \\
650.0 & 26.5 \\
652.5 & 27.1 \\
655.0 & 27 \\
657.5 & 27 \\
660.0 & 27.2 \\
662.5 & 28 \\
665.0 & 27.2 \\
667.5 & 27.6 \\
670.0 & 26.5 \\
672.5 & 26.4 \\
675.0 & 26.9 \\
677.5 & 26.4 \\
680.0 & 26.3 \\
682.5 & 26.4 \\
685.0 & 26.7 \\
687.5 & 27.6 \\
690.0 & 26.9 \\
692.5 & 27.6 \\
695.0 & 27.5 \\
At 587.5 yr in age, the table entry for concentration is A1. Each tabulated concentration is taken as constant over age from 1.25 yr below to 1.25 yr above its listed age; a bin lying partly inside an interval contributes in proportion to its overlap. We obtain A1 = 26.4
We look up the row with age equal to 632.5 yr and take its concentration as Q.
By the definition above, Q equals 25.8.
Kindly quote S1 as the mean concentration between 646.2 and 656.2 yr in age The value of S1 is 26.7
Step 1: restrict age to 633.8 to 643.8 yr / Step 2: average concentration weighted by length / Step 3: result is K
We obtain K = 26.2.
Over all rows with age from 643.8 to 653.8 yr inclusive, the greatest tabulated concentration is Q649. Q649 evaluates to 27.1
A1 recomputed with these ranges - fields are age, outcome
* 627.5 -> 26.2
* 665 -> 27.2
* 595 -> 26.6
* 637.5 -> 26.5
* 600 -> 26.8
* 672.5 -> 26.4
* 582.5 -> 26.2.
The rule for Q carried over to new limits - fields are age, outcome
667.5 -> 27.6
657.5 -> 27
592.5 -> 27.4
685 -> 26.7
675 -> 26.9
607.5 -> 26.8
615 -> 26.7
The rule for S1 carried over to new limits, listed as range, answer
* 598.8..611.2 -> 26.8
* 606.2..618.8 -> 26.6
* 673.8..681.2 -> 26.5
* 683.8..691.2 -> 27.1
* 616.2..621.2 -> 25.9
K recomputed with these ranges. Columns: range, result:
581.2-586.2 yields 26.1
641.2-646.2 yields 25.8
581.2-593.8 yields 26.6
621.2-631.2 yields 26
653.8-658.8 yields 27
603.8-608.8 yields 27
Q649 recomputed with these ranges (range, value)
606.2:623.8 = 26.8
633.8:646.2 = 26.7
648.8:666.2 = 28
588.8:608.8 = 27.4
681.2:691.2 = 27.6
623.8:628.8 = 26.2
